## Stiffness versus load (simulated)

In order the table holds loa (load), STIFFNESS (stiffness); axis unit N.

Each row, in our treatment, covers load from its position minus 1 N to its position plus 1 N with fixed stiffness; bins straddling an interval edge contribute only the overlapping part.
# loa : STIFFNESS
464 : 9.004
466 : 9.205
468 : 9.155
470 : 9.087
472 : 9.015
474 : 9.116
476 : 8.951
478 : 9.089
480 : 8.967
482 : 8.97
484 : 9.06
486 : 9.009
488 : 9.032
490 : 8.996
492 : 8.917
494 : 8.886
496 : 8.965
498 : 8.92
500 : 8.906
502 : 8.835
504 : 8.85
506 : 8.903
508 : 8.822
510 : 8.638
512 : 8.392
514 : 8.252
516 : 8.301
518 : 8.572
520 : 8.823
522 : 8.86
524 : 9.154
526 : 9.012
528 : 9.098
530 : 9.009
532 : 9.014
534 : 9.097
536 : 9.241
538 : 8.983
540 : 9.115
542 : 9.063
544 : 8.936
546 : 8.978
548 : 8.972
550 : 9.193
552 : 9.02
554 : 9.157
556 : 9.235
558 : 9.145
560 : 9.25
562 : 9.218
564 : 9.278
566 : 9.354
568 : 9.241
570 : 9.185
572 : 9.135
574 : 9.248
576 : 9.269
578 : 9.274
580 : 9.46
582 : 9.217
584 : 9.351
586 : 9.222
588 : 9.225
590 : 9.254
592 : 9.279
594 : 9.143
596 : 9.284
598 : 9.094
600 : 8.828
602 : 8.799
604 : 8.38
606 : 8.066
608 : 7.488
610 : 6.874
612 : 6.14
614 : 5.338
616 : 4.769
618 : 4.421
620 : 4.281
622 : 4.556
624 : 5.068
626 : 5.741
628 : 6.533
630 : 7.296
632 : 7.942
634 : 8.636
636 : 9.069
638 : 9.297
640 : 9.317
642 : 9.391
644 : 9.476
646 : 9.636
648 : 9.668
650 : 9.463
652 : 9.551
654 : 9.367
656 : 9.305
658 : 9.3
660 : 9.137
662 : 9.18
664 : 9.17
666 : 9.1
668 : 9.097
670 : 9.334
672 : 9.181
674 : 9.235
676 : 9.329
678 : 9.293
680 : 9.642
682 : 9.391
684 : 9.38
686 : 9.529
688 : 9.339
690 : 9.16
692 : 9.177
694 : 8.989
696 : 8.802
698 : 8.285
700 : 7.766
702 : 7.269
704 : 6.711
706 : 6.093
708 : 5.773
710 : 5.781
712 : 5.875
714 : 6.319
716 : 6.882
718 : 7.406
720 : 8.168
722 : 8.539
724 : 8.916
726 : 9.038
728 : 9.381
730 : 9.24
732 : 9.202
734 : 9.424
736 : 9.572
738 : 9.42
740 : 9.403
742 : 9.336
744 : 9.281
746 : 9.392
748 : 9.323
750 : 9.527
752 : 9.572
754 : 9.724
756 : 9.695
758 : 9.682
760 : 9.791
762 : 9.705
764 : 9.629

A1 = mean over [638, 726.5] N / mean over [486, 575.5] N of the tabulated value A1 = 0.96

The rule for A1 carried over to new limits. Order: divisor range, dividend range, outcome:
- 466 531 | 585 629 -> 0.82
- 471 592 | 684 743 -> 0.91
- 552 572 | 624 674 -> 0.96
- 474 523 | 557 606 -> 1.04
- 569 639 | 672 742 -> 1.07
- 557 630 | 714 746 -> 1.10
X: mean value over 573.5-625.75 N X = 7.78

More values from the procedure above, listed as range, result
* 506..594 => 9.06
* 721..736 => 9.14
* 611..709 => 8.18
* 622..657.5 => 8.41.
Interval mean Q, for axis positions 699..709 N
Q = 6.72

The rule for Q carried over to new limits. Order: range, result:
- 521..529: 9.03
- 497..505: 8.88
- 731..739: 9.4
